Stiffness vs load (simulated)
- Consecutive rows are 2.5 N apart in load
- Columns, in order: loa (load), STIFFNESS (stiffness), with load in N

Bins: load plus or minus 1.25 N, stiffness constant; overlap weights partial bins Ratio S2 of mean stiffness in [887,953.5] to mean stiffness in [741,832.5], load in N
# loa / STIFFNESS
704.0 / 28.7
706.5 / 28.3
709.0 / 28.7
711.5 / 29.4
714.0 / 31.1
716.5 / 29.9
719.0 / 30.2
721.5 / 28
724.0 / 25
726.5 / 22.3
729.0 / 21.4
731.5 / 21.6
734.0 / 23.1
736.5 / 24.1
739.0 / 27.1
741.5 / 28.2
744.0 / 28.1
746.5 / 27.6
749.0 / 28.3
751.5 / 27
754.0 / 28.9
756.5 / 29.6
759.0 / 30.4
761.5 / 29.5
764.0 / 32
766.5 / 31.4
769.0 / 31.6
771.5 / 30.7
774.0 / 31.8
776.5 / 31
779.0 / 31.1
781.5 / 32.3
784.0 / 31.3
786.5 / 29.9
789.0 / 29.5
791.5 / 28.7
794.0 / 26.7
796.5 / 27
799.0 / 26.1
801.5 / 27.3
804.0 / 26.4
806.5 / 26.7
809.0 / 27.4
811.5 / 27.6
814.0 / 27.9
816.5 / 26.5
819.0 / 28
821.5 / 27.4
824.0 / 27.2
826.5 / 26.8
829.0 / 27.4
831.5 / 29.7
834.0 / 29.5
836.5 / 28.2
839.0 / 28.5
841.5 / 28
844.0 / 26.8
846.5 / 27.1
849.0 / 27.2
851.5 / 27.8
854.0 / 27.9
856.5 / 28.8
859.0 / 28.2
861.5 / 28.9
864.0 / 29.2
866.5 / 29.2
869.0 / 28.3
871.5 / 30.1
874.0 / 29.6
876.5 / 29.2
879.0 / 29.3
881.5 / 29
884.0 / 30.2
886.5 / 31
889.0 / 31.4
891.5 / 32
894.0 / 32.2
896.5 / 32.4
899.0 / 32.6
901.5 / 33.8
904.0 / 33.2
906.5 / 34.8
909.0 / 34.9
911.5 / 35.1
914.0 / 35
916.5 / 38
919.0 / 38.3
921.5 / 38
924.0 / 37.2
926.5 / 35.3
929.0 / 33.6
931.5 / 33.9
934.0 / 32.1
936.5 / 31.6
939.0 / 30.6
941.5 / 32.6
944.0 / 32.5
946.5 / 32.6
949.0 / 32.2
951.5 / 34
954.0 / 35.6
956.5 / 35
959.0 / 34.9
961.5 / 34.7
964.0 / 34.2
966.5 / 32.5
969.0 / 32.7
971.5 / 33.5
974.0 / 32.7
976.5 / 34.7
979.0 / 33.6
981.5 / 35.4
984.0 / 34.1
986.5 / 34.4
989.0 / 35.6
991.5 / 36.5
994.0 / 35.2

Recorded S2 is 1.18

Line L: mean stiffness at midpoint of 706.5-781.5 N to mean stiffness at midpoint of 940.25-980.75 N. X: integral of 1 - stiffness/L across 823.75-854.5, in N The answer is 2.8 N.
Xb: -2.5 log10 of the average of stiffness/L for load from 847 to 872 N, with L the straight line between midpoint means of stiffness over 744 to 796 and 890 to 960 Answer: 0.14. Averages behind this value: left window 29.9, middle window 28.5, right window 34.1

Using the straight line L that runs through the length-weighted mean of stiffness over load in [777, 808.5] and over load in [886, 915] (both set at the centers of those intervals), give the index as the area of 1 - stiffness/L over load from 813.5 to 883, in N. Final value 6.1 N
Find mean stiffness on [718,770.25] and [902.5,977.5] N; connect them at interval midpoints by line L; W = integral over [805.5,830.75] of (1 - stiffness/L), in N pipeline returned 2.2 N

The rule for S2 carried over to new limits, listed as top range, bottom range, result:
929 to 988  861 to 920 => 1.05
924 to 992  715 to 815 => 1.20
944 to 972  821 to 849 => 1.21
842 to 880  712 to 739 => 1.10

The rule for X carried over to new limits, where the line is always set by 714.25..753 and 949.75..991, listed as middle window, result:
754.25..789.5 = -4.19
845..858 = 1.07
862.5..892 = 1.23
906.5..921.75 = -1.87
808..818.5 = 0.57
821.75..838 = 0.78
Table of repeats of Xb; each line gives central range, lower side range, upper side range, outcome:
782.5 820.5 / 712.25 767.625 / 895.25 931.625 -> 0.09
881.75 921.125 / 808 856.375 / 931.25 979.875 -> -0.09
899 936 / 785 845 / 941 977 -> -0.10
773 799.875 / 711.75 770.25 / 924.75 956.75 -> -0.02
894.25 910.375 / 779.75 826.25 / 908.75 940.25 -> 0.00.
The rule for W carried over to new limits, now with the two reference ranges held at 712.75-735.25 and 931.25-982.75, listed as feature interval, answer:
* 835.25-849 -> 0.93 N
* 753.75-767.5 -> -1.70 N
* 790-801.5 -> 0.40 N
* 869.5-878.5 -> 0.36 N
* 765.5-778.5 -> -1.84 N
